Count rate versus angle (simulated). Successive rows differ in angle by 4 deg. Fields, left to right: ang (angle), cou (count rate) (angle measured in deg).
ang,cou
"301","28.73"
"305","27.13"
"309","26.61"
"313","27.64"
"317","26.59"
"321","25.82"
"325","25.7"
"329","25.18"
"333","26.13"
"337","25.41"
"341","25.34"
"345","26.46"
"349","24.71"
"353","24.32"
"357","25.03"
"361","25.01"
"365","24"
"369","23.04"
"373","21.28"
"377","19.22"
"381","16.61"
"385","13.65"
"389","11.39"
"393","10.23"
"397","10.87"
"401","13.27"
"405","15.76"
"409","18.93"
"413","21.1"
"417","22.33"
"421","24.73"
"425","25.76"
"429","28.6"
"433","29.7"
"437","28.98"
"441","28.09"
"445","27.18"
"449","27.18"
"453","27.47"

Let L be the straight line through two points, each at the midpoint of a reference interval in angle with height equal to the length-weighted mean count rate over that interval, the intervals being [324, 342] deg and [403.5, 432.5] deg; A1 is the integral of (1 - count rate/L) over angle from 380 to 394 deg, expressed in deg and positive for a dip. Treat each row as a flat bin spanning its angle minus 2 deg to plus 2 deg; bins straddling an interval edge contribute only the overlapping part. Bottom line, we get 6.4 deg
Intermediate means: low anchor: 25.6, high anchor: 22.9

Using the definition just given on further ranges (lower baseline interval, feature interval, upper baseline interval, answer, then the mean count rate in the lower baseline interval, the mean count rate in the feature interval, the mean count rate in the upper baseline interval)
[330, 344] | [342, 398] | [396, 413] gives 3.2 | 25.7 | 20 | 15.7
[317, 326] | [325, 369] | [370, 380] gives -3.7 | 26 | 25.1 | 20.2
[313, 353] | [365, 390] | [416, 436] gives 7.5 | 25.7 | 18.3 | 26.6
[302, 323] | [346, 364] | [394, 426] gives -1.2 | 26.9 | 24.8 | 18.6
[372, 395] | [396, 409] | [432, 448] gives 3.5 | 15.1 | 14.4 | 28.3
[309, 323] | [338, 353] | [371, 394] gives -2.5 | 26.7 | 25.3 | 15.6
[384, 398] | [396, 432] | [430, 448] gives -1.4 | 11.4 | 20.7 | 28.4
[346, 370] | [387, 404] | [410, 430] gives 8.8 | 24.5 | 11.7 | 24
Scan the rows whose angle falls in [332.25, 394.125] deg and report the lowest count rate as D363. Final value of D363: 10.23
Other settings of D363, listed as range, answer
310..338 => 25.18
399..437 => 13.27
